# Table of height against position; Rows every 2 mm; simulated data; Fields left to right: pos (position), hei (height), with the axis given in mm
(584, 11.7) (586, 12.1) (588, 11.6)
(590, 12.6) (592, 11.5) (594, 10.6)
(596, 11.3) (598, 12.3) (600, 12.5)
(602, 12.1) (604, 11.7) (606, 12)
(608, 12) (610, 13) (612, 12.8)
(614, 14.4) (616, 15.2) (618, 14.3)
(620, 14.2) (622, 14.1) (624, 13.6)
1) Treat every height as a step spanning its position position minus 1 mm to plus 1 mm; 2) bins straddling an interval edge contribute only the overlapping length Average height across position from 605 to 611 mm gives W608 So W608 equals 12.3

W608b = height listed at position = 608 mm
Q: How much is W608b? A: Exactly 12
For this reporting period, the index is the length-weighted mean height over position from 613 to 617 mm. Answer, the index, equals 14.8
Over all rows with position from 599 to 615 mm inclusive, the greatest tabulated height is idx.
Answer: 14.4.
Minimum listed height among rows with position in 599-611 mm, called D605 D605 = 11.7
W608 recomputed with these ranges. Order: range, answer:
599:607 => 12.1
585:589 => 11.8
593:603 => 11.8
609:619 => 13.9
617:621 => 14.2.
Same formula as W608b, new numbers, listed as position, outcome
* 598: 12.3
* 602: 12.1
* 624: 13.6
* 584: 11.7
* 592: 11.5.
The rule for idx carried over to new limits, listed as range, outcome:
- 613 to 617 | 15.2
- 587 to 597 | 12.6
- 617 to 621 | 14.3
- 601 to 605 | 12.1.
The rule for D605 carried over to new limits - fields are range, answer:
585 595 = 10.6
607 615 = 12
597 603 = 12.1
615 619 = 14.3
